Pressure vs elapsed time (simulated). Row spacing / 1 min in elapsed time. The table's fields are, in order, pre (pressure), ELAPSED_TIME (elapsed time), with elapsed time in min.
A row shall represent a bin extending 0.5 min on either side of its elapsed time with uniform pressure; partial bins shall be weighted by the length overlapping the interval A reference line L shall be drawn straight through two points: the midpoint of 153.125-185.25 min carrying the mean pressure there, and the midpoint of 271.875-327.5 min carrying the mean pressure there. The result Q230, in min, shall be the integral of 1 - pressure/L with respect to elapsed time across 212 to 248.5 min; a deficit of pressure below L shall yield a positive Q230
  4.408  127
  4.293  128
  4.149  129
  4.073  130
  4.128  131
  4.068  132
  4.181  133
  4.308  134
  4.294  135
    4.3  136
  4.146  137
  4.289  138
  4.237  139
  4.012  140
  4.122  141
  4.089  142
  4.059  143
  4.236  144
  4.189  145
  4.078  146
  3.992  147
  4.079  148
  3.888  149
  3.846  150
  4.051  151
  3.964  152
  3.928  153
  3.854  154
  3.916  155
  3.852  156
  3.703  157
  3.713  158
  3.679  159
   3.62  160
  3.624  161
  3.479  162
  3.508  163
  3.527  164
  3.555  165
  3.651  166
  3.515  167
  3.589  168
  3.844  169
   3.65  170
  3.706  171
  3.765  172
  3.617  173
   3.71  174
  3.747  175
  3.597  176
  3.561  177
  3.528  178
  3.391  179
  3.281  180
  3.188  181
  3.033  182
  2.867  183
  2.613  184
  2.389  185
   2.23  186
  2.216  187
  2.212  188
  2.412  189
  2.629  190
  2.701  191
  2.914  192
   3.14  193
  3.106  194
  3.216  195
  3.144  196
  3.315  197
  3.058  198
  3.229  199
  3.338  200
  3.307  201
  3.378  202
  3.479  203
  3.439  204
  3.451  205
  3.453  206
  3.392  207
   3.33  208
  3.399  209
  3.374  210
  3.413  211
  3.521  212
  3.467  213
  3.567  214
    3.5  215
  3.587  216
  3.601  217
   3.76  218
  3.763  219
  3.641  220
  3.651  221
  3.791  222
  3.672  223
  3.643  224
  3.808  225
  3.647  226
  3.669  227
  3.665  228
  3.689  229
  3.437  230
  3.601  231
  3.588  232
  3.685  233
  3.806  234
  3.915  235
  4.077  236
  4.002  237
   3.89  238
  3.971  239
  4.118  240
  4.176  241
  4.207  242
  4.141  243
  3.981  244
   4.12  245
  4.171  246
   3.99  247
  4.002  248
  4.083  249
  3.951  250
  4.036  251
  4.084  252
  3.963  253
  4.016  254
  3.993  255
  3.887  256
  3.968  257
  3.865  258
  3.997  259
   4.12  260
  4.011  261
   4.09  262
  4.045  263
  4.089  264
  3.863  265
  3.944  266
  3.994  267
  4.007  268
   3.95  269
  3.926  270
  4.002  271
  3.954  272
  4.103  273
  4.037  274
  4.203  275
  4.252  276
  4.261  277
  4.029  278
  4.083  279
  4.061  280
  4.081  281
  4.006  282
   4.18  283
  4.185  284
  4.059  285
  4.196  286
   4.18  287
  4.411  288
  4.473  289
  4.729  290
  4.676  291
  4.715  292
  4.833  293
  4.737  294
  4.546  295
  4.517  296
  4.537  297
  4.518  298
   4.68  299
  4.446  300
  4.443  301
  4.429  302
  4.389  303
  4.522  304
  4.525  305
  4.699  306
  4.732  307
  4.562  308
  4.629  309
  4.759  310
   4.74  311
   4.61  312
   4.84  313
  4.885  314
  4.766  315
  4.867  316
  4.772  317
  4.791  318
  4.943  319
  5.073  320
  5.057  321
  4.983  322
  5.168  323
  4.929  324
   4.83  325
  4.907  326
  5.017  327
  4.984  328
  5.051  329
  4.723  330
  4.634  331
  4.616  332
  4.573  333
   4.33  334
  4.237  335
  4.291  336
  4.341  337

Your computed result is 1.9 min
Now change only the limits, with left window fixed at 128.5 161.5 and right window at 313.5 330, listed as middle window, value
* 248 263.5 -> 2.0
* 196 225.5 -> 5.9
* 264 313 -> 4.3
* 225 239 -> 2.2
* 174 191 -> 5.1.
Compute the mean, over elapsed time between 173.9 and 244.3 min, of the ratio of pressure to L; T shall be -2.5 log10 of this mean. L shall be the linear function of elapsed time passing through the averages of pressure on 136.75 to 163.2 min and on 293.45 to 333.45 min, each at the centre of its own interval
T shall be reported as 0.23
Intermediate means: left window 3.93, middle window 3.43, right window 4.74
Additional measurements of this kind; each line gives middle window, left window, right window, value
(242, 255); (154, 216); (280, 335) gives -0.01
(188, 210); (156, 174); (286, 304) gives 0.22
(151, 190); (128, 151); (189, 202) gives 0.05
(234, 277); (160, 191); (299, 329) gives 0.03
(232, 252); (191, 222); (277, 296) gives -0.05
